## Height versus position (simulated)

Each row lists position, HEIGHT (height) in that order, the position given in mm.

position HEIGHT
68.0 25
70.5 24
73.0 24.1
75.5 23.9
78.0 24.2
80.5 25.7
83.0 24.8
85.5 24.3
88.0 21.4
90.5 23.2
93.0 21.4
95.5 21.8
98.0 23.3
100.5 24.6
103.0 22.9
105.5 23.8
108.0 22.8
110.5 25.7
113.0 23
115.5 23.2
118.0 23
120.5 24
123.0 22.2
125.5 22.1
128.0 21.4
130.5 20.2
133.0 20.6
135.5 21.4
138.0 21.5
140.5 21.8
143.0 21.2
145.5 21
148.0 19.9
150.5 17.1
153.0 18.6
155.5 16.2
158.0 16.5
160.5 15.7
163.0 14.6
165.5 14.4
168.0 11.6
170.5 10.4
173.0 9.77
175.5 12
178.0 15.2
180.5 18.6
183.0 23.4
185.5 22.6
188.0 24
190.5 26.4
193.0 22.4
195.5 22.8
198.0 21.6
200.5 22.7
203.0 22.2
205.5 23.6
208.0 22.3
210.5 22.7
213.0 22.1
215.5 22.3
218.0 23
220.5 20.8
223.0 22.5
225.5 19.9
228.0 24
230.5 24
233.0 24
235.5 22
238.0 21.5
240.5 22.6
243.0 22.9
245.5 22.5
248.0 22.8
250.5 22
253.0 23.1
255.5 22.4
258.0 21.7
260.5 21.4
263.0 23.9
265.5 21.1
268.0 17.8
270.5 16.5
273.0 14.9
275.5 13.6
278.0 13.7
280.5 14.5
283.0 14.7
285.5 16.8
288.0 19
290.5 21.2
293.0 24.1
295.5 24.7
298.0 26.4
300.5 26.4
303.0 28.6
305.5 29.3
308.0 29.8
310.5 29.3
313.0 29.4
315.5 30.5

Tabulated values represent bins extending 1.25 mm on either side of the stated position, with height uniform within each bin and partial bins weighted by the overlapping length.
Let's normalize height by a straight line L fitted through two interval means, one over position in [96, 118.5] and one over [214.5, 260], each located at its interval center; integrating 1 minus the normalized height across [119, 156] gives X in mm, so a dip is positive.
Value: 4.1 mm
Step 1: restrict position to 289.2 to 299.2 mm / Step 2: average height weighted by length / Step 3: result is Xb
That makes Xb 24.1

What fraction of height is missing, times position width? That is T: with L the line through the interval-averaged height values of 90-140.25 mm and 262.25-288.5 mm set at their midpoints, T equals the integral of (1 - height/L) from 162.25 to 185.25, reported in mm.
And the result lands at 6.3 mm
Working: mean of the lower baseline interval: 22.6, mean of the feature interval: 14.8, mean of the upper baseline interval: 16.8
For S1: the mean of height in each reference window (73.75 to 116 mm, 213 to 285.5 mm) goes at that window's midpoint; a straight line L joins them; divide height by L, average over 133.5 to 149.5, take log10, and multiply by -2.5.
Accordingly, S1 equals 0.08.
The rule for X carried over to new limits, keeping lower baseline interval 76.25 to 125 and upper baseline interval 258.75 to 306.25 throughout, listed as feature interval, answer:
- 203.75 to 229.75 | -1.06 mm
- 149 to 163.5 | 3.80 mm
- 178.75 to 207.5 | -0.98 mm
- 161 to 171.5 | 4.38 mm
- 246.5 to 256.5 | -0.81 mm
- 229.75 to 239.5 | -0.75 mm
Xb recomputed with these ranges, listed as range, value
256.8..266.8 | 22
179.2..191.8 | 23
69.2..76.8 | 24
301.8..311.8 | 29.3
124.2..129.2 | 21.8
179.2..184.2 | 20.9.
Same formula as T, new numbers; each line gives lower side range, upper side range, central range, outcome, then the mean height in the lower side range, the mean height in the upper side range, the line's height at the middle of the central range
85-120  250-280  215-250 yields -4.43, 23.2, 19.2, 20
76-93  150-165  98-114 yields -1.65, 23.7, 16.3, 21.6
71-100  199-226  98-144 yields 1.21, 23.5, 22.2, 23.2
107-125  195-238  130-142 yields 1.05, 23.4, 22.5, 23.2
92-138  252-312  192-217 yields -0.54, 22.6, 21.5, 22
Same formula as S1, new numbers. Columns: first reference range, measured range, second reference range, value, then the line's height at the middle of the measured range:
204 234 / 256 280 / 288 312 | 0.328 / 24.8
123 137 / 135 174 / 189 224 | 0.266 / 21.7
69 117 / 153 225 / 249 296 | 0.097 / 21.3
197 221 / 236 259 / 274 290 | -0.189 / 18.8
